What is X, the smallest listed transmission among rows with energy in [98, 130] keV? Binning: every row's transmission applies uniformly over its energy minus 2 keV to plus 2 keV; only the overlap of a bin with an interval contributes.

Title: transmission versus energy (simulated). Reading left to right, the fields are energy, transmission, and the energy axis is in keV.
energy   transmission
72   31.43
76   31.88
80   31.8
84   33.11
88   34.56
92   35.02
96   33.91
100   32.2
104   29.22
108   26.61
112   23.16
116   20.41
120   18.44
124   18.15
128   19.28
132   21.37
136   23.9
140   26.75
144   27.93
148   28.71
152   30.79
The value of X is 18.15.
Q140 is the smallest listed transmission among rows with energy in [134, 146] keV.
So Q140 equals 23.9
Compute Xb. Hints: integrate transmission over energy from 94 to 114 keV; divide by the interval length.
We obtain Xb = 29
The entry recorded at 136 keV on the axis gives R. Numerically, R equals 23.9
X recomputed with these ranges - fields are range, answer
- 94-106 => 29.22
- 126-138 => 19.28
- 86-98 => 33.91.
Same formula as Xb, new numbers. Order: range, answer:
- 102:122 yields 23.6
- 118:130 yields 18.6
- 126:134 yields 20.3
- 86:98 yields 34.5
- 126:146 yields 23.8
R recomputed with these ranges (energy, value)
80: 31.8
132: 21.37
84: 33.11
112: 23.16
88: 34.56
